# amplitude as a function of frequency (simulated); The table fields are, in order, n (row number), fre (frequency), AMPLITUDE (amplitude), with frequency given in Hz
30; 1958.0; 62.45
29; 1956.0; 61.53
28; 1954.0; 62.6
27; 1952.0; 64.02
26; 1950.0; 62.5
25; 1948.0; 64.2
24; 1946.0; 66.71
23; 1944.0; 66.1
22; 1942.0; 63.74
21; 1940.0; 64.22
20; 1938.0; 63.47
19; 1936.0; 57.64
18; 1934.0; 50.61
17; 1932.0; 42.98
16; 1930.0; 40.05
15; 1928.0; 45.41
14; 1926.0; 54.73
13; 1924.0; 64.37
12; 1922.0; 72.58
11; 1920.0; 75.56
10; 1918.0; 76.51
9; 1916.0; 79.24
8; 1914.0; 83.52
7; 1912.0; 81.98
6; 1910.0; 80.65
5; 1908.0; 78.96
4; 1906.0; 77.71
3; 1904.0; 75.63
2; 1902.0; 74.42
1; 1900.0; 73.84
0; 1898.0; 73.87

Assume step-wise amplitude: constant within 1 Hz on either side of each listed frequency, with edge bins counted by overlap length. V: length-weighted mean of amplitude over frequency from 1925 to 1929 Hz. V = 50.1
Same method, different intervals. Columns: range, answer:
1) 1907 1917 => 80.9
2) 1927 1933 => 42.8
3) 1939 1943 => 64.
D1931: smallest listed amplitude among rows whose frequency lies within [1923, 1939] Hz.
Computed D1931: 40.05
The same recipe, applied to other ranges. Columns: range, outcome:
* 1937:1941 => 63.47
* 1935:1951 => 57.64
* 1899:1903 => 73.84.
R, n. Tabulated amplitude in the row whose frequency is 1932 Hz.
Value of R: 42.98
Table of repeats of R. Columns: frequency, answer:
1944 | 66.1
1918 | 76.51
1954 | 62.6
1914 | 83.52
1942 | 63.74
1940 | 64.22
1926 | 54.73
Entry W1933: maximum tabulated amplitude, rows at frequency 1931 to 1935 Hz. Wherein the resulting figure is 50.61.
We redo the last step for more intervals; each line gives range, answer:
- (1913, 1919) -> 83.52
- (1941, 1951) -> 66.71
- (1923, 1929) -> 64.37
